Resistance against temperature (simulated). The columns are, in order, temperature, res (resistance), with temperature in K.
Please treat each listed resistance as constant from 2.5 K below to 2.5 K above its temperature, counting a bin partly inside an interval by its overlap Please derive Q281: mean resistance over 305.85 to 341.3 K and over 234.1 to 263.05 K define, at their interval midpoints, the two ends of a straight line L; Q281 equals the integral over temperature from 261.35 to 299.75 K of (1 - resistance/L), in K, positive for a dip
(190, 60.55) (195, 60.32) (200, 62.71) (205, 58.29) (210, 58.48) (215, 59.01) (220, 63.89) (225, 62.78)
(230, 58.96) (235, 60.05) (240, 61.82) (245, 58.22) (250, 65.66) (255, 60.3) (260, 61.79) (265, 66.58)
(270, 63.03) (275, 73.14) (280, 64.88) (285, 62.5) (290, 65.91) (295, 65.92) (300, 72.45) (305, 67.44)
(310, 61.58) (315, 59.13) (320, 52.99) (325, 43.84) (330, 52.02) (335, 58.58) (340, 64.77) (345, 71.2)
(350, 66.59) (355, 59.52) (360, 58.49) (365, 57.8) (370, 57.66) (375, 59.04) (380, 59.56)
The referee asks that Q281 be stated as -4.5 K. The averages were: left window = 61.5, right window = 56.4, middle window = 66.2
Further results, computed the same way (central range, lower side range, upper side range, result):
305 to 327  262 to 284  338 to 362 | 3.08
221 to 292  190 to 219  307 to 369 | -4.35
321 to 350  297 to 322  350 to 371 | 1.19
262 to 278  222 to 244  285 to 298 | -0.89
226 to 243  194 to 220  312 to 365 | -0.17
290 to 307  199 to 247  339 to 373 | -1.90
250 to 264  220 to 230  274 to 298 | 0.39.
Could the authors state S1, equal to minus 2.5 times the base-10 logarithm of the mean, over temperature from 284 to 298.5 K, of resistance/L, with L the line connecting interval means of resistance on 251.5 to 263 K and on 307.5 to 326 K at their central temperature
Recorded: -0.13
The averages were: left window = 61.7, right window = 55.2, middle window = 65.5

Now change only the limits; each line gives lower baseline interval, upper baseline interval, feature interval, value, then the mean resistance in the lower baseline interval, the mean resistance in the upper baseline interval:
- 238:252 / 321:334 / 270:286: -0.17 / 61.8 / 49.7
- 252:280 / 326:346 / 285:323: -0.02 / 65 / 59.6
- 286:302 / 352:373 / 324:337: 0.20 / 67.4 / 58.6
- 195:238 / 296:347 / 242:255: -0.02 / 60.5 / 60.5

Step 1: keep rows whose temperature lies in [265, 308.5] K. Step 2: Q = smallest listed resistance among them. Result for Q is 62.5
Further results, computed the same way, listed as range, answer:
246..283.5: 60.3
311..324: 52.99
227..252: 58.22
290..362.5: 43.84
